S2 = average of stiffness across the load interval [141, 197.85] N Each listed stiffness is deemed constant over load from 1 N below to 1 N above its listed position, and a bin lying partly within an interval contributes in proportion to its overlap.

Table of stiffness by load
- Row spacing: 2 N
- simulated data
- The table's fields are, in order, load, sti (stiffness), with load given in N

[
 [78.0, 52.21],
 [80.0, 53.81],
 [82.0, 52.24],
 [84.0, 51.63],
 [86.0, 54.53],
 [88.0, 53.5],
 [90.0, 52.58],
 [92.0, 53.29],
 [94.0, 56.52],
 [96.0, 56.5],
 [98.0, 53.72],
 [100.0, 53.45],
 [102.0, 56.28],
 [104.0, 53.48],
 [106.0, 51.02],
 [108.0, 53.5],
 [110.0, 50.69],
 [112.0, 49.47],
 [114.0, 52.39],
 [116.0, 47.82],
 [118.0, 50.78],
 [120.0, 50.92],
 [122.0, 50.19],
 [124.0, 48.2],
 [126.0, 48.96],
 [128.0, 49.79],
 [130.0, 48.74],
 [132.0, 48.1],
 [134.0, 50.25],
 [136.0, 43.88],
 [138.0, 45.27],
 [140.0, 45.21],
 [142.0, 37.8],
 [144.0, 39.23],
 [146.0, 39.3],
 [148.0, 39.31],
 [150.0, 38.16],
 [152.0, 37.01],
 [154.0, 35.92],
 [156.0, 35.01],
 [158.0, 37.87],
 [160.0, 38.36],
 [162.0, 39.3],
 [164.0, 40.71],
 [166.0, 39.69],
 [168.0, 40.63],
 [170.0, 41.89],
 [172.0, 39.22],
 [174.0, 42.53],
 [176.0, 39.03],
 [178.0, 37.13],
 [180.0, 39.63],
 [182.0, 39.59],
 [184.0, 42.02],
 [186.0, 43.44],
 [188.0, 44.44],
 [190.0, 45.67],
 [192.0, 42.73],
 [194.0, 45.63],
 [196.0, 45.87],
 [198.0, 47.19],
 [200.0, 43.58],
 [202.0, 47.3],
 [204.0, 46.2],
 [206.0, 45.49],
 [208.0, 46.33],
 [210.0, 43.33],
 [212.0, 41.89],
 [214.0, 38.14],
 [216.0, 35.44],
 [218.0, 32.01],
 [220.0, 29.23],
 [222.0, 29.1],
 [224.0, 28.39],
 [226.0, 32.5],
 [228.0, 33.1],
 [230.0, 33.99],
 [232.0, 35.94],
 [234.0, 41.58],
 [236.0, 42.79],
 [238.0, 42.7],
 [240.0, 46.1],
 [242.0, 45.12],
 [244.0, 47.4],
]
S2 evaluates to 40.4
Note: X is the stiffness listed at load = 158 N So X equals 37.87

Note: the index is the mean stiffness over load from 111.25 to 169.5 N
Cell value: 43.7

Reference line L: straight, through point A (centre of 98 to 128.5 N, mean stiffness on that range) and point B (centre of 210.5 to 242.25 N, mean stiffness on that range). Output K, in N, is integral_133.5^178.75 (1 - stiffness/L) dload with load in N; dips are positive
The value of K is 5.6 N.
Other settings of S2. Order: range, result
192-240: 39.7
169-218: 42.4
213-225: 32.1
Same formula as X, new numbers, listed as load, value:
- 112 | 49.47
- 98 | 53.72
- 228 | 33.1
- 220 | 29.23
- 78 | 52.21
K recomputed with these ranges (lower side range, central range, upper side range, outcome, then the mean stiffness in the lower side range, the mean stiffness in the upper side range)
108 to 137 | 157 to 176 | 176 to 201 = 2.1 N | 49.4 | 42.9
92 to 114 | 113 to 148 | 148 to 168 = -0.6 N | 53.4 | 38.2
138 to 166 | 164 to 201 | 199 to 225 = -3.0 N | 39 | 39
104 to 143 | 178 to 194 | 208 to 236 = -0.8 N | 48.7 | 35.7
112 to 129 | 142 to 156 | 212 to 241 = 2.5 N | 49.9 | 36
